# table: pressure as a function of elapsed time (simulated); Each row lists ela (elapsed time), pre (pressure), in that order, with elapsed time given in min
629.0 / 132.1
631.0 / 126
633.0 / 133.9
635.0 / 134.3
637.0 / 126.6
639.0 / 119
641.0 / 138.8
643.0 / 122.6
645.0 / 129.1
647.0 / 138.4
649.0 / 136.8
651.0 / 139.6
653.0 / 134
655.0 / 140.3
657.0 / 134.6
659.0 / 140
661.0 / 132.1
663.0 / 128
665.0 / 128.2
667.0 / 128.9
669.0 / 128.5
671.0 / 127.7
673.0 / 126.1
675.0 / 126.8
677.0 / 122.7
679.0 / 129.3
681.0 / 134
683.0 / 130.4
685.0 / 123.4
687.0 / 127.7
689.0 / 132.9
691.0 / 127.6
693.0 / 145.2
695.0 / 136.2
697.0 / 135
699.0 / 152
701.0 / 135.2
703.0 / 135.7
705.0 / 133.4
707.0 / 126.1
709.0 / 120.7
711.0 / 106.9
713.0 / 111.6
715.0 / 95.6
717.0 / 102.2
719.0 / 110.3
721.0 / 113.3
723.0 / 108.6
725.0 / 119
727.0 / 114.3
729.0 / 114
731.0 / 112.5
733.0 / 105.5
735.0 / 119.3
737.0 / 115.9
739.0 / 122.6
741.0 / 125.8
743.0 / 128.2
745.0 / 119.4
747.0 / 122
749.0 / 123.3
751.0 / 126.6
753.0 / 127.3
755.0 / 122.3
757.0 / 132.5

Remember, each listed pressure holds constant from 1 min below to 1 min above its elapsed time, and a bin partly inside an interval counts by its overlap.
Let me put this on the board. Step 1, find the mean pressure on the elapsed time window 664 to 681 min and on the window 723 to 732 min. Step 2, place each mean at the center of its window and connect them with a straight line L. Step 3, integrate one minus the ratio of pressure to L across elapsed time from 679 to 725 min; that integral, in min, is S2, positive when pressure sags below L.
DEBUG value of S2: -1.6 min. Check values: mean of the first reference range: 128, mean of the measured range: 125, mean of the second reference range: 114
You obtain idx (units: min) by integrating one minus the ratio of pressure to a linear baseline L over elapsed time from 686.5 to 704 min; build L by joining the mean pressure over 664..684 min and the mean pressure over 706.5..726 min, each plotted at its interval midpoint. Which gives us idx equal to -2.5 min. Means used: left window 128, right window 111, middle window 137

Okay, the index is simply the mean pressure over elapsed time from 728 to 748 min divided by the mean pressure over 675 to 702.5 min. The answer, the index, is 0.9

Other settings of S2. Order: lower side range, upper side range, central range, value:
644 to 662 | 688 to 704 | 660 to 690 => 1.8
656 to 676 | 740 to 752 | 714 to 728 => 1.9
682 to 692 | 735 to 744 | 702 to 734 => 2.7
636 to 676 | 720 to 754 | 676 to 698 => -0.8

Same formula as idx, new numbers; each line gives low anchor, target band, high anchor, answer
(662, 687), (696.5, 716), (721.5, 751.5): -0.3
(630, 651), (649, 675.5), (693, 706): 0.3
